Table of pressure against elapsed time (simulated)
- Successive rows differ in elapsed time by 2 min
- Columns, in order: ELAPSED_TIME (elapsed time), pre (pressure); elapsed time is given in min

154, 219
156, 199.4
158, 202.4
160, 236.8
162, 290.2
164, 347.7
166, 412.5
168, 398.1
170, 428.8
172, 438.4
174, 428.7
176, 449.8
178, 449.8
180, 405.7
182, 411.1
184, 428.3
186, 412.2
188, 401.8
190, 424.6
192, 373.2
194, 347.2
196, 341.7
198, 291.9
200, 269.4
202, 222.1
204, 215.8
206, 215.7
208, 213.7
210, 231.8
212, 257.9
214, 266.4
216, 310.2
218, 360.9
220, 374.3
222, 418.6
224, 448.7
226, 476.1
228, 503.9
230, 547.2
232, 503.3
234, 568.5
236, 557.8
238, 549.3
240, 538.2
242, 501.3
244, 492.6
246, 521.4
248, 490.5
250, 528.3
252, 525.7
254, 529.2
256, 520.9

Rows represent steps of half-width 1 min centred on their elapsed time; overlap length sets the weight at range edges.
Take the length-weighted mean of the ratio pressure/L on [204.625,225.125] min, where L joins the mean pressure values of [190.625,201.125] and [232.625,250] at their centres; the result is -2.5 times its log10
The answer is 0.32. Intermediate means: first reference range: 327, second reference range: 527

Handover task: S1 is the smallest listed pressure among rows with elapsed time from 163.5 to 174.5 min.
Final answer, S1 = 347.7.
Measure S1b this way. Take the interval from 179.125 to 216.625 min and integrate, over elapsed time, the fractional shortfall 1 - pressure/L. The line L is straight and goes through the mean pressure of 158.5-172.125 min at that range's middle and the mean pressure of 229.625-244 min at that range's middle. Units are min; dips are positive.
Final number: 9.7 min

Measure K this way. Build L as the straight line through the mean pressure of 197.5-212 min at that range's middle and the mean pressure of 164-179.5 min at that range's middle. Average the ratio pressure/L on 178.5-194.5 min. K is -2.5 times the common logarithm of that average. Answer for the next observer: -0.19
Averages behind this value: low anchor 423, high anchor 237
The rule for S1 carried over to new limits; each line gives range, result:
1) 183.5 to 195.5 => 347.2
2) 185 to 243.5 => 213.7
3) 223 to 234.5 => 448.7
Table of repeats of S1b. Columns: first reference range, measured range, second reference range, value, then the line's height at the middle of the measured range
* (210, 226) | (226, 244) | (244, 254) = -3.68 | 440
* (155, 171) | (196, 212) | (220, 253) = 6.67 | 422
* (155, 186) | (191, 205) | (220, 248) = 4.33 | 428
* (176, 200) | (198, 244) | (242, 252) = 7.33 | 455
